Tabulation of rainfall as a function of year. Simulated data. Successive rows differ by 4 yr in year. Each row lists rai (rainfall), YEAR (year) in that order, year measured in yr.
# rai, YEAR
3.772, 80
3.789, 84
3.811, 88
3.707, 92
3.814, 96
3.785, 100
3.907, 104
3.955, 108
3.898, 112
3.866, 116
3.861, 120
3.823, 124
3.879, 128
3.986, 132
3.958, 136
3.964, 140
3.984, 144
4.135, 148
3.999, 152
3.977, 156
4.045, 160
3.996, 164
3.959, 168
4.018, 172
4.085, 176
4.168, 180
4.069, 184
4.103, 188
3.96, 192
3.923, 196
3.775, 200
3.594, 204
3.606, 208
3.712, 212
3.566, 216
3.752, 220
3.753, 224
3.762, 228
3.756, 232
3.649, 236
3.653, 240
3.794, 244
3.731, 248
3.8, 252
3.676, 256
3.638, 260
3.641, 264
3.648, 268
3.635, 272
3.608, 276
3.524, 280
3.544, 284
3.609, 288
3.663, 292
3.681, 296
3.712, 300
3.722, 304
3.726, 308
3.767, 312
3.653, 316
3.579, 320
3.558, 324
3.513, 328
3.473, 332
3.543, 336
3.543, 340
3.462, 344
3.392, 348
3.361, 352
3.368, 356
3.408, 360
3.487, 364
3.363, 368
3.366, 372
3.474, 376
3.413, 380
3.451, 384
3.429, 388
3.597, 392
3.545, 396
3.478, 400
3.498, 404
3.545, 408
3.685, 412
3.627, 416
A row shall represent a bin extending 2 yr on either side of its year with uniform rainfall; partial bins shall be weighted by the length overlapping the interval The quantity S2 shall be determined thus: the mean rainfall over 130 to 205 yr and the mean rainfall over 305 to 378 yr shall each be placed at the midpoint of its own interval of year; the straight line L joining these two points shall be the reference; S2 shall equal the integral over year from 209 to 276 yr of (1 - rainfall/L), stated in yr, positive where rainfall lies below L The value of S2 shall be 1.5 yr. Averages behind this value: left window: 3.99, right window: 3.51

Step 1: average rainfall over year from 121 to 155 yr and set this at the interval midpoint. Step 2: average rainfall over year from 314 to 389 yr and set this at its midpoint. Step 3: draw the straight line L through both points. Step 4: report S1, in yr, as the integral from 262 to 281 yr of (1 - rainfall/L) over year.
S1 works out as 0.2 yr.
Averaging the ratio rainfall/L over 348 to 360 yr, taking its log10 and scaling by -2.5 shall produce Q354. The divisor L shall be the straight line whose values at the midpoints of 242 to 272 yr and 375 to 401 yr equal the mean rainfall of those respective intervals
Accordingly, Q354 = 0.05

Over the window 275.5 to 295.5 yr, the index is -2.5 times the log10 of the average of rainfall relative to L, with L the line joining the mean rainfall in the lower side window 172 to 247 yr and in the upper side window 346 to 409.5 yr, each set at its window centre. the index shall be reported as 0.02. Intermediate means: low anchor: 3.82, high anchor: 3.45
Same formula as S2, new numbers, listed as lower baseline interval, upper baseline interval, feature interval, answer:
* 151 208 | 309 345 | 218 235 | 0.39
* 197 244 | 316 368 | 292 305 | -0.52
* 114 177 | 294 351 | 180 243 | 0.67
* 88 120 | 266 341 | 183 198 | -1.05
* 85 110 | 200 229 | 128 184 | -3.92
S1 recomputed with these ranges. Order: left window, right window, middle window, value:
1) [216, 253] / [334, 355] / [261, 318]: -1.0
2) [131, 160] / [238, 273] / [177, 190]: -0.7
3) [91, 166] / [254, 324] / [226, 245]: 0.1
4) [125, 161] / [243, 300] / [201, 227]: 0.9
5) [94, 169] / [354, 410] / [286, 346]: -0.5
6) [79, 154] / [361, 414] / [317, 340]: 0.2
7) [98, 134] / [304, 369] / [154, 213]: -2.5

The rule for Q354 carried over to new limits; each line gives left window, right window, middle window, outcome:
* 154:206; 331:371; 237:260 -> 0.01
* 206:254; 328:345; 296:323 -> -0.04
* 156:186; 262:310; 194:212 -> 0.06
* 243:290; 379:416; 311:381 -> 0.03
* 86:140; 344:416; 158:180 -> -0.07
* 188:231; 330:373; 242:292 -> -0.01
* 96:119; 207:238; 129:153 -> -0.05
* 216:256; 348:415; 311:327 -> -0.01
